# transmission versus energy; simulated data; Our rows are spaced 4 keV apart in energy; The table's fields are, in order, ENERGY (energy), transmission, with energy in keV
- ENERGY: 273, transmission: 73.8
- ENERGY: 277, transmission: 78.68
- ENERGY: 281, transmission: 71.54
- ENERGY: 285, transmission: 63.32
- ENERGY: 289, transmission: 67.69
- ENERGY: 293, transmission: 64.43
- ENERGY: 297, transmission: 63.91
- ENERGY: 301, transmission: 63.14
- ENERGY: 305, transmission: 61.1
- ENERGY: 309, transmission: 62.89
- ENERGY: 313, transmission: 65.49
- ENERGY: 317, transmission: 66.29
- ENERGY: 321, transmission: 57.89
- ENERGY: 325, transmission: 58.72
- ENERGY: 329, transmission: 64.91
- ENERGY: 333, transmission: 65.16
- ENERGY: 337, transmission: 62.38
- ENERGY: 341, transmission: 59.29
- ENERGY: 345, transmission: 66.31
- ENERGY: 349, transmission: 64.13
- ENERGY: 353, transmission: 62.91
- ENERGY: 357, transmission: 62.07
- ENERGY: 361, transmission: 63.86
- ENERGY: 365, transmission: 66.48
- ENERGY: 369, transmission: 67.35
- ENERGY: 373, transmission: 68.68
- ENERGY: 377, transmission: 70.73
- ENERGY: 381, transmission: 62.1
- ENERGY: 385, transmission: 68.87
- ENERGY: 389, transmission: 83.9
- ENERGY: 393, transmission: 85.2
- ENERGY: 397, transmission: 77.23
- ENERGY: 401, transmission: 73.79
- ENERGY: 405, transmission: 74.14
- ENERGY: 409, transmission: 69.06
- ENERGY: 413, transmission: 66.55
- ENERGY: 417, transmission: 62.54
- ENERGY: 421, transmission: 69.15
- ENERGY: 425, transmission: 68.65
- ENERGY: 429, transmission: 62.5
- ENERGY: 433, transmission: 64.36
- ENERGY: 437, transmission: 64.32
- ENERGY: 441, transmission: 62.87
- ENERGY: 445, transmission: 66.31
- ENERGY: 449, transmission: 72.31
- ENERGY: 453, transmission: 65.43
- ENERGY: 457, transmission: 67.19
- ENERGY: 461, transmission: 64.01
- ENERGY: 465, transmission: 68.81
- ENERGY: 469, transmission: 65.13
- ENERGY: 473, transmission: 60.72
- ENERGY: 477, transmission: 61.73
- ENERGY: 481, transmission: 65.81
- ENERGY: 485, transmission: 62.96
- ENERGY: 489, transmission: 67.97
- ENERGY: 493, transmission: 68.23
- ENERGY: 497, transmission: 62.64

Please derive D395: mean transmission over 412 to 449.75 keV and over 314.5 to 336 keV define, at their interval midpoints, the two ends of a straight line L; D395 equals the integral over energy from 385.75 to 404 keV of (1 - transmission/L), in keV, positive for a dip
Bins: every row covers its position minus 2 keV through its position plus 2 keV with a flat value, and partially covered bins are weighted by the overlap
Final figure -4.0 keV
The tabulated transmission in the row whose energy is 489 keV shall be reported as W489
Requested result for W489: 67.97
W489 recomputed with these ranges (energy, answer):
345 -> 66.31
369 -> 67.35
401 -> 73.79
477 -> 61.73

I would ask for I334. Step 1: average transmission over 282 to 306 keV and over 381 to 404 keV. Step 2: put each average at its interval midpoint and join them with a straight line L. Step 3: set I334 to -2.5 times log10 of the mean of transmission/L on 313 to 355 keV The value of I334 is 0.10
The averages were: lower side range 64.4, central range 62.9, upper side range 76.3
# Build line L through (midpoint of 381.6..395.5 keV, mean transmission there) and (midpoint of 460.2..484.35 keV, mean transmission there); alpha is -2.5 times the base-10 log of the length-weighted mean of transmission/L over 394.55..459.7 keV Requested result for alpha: 0.053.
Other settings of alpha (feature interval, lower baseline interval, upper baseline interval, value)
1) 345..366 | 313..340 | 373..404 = 0.066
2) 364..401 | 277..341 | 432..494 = -0.122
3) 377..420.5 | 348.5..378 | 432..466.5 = -0.098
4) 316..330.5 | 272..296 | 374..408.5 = 0.158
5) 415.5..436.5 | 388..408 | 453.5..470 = 0.117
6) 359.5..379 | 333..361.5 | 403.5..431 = -0.050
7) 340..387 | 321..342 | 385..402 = 0.084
